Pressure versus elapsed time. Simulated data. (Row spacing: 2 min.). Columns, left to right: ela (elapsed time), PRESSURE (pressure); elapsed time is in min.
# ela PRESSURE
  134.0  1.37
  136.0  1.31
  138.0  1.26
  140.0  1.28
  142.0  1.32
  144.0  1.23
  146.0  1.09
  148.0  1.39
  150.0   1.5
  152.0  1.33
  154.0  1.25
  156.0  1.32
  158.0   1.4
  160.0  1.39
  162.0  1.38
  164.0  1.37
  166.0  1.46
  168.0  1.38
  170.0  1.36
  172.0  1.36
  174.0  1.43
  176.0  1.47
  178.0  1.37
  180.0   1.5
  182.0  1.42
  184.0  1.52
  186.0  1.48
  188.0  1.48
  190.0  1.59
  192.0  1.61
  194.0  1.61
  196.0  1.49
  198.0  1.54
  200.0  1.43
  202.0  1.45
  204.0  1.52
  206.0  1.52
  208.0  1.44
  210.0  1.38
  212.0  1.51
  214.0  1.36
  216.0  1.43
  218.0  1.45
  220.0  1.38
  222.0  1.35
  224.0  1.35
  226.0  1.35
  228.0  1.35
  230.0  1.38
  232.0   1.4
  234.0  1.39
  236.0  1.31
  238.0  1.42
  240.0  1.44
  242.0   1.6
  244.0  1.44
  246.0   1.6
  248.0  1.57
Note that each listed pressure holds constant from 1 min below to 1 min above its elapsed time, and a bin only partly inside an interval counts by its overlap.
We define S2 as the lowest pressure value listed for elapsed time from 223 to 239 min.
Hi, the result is 1.31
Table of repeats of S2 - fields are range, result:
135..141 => 1.26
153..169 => 1.25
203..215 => 1.36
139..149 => 1.09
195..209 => 1.43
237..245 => 1.42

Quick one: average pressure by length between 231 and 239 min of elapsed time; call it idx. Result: 1.38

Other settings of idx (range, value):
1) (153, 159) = 1.32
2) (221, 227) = 1.35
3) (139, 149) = 1.26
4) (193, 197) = 1.55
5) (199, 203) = 1.44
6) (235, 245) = 1.44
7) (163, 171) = 1.39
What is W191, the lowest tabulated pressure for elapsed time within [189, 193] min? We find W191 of 1.59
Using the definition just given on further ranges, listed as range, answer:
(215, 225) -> 1.35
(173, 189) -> 1.37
